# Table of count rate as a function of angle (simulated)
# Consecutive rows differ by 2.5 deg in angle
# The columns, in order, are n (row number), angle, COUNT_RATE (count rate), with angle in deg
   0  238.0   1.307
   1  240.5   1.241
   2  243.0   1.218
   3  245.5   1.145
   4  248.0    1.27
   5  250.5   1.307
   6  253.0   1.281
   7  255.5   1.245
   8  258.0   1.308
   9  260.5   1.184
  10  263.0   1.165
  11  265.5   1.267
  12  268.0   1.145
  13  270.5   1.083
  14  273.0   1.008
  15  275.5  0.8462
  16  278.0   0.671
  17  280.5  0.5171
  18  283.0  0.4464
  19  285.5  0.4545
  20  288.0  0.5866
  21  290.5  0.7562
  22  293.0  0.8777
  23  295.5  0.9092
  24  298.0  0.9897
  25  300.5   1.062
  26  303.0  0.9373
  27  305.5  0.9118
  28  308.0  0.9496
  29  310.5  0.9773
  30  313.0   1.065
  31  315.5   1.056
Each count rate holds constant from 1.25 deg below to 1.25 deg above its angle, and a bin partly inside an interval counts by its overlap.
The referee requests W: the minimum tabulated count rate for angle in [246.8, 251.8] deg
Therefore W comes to 1.27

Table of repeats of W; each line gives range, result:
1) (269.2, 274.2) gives 1.008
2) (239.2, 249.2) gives 1.145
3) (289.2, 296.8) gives 0.7562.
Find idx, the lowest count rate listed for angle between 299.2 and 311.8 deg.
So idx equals 0.9118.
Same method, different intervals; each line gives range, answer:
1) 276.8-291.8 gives 0.4464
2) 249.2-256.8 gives 1.245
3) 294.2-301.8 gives 0.9092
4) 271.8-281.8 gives 0.5171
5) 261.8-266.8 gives 1.165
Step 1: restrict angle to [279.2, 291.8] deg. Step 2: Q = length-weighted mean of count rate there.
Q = 0.554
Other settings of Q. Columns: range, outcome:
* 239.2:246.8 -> 1.2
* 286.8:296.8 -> 0.784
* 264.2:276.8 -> 1.07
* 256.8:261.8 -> 1.24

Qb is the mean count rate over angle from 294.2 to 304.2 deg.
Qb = 0.974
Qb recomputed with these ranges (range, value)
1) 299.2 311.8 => 0.968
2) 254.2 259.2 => 1.28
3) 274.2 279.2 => 0.762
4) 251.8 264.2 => 1.24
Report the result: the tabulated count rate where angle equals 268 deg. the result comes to 1.145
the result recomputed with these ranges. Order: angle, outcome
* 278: 0.671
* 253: 1.281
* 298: 0.9897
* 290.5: 0.7562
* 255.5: 1.245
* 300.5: 1.062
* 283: 0.4464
